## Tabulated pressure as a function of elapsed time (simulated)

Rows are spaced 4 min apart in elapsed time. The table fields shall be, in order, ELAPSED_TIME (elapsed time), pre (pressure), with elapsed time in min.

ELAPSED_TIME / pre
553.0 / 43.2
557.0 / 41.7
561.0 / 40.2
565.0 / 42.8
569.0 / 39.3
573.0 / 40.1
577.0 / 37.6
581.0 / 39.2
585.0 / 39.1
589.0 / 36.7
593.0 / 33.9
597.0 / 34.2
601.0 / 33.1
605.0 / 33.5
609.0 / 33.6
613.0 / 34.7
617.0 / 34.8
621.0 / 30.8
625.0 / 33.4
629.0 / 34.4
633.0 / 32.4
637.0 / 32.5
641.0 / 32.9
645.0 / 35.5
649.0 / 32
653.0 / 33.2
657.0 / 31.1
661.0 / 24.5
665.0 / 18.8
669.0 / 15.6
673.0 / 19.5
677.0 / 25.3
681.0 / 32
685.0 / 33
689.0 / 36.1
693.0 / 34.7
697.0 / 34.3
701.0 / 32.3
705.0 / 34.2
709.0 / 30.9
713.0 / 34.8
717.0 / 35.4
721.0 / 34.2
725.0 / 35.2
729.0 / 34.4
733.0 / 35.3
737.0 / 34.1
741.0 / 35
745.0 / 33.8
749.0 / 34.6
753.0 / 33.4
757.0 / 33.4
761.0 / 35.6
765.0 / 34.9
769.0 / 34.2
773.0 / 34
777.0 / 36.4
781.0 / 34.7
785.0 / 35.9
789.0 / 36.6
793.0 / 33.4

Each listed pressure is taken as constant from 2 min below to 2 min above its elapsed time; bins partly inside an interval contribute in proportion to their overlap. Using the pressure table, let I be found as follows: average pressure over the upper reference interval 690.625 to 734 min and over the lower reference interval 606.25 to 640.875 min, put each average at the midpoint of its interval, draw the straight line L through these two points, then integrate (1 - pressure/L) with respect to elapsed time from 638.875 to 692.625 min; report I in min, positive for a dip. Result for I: 8.1 min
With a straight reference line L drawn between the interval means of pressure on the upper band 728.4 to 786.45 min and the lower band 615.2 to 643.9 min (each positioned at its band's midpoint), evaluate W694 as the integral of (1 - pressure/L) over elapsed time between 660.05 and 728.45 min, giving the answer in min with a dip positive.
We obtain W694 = 7.4 min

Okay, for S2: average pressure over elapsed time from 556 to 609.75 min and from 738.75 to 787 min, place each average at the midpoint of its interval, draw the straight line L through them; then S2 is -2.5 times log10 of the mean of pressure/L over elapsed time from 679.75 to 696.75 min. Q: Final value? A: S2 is 0.055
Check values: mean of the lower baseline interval 37.5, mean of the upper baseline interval 34.7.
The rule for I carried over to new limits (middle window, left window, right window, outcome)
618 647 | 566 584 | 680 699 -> 2.8 min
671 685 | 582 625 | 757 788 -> 3.3 min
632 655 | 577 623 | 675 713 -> 0.5 min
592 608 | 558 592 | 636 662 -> 1.4 min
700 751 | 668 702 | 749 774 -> -3.5 min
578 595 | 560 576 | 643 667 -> 0.4 min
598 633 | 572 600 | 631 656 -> 1.5 min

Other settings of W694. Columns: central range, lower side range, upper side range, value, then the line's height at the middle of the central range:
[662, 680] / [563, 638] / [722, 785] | 7.4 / 35.2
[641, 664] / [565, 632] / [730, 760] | 2.8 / 35.2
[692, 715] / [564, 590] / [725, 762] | 1.3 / 35.6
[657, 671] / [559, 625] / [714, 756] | 5.6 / 35.4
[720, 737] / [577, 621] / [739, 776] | -0.1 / 34.5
